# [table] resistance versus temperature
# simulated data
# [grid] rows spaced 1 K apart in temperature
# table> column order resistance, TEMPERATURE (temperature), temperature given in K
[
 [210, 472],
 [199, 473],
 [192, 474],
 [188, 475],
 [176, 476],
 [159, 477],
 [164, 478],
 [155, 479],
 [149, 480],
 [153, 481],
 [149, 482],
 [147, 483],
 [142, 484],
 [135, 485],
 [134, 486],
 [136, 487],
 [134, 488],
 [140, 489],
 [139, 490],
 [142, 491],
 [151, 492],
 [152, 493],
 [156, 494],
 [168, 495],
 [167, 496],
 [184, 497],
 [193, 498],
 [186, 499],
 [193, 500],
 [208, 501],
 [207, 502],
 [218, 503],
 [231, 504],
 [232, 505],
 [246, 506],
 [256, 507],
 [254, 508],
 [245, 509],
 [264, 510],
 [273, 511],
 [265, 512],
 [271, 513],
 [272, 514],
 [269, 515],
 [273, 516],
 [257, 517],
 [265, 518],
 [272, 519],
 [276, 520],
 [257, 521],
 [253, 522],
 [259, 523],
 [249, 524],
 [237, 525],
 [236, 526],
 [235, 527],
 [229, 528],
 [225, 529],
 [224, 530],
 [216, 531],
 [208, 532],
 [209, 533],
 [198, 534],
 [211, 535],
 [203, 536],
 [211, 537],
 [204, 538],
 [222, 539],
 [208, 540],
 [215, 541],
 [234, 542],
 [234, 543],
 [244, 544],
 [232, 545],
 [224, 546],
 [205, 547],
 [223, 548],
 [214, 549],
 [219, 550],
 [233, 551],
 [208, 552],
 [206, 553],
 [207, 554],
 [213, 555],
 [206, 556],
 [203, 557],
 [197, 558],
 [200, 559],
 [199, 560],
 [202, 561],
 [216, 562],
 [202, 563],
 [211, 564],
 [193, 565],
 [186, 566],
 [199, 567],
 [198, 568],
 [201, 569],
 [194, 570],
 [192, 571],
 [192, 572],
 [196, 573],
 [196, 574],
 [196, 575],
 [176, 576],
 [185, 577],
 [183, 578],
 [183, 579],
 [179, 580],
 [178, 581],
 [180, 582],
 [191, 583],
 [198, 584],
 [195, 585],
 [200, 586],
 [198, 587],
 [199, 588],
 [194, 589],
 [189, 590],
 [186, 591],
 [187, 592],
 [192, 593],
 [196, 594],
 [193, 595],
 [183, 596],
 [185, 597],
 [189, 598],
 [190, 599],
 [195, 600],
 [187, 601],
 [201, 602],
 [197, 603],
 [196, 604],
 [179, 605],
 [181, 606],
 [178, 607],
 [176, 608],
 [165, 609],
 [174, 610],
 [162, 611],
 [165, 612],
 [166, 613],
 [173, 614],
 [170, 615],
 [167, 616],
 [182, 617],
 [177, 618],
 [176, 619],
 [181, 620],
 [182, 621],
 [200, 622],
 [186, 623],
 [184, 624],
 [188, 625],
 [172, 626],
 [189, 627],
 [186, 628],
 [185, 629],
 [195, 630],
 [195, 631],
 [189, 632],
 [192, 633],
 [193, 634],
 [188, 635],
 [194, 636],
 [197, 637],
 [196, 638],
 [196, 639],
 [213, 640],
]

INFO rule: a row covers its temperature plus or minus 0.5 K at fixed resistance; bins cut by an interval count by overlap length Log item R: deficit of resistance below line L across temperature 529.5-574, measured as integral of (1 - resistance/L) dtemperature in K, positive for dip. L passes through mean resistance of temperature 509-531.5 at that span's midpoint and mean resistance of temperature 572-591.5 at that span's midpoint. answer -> 2.25 K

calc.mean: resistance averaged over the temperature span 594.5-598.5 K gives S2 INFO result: 188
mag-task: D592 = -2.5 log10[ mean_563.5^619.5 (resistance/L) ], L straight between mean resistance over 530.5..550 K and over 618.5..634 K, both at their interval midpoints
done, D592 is 0.07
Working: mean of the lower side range 217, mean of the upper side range 187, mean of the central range 187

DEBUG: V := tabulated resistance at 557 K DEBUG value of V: 203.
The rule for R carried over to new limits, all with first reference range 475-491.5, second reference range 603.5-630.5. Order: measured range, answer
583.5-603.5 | -2.2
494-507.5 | -4.6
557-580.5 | -3.8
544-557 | -4.2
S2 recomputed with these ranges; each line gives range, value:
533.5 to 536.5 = 204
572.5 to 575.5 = 196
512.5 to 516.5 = 271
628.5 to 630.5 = 190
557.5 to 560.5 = 199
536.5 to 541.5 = 212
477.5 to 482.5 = 154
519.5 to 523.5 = 261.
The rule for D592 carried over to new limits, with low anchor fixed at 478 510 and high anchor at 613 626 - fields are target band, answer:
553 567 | -0.13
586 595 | -0.08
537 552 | -0.23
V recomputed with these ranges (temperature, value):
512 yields 265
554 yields 207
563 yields 202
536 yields 203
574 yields 196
